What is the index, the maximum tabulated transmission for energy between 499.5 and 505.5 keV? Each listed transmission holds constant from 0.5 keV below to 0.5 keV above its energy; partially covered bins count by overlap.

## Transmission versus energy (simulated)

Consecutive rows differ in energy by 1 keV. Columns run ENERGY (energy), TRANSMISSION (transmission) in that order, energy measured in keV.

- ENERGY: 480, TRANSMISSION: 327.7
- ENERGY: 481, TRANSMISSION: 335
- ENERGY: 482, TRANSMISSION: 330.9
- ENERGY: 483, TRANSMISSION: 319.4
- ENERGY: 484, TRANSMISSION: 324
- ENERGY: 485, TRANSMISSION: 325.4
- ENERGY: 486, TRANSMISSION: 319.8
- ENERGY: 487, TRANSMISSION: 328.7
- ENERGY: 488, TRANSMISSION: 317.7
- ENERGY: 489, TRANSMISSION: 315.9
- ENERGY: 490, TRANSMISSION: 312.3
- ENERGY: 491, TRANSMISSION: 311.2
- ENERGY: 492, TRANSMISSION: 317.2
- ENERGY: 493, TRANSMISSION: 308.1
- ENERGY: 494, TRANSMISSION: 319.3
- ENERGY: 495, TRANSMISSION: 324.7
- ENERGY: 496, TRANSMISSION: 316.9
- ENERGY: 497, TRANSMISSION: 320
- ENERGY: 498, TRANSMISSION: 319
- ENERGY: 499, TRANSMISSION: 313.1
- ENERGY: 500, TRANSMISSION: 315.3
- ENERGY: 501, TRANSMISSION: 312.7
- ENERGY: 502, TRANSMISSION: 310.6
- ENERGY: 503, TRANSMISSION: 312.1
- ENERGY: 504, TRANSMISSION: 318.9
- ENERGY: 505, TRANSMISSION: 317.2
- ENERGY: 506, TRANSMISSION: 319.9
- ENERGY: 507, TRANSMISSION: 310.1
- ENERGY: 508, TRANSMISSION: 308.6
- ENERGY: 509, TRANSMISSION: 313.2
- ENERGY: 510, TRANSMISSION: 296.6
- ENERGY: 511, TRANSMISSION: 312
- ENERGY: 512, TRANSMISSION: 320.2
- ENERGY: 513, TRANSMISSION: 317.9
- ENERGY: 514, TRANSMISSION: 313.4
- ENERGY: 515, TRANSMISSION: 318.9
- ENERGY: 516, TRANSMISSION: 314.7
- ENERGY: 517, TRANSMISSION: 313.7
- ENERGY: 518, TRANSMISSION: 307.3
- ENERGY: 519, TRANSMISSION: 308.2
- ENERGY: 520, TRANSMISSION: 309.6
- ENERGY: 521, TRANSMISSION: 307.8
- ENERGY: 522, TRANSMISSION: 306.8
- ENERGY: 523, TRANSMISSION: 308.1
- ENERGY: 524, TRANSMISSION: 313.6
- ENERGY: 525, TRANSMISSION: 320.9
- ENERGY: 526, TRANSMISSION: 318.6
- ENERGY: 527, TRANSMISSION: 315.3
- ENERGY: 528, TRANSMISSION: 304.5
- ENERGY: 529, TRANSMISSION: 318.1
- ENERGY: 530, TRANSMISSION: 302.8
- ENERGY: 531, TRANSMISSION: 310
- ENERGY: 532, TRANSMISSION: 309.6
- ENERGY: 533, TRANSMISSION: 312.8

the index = 318.9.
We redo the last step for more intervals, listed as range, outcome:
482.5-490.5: 328.7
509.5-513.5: 320.2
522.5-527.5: 320.9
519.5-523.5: 309.6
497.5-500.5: 319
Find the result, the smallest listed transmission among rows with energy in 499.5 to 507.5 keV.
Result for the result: 310.1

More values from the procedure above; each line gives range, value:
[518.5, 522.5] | 306.8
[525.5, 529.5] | 304.5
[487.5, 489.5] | 315.9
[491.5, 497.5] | 308.1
